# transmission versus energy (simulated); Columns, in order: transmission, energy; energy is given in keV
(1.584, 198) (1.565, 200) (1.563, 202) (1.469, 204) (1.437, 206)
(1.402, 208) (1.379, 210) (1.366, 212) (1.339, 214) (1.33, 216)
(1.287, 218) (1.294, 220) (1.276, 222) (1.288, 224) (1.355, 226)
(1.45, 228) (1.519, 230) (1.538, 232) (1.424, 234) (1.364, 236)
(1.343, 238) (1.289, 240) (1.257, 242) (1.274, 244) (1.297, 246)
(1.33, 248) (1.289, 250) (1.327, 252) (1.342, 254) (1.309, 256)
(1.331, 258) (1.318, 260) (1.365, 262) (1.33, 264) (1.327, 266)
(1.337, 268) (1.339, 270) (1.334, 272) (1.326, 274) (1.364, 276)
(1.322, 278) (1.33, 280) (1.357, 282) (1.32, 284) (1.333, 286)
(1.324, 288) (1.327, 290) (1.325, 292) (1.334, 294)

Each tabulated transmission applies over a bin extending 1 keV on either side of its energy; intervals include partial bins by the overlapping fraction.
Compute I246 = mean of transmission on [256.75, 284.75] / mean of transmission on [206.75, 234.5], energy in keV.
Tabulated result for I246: 1.0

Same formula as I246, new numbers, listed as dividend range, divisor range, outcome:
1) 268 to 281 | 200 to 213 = 0.92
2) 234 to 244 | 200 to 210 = 0.90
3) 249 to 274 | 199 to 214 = 0.92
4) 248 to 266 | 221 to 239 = 0.95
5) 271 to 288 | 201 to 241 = 0.96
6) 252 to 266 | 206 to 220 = 0.98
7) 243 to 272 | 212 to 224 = 1.01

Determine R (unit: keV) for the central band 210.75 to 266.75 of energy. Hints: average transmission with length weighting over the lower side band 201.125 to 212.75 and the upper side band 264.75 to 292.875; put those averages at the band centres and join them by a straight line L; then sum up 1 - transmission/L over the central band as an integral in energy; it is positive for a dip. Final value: 1.96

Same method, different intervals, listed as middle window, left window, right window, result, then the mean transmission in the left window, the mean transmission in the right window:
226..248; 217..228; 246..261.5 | -0.9 keV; 1.31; 1.32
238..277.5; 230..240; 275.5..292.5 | 1.6 keV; 1.41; 1.33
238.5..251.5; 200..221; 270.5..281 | 0.7 keV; 1.4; 1.34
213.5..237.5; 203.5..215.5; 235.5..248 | -0.4 keV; 1.39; 1.3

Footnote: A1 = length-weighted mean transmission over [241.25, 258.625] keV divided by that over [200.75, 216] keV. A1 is 0.92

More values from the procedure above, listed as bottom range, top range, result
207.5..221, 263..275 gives 0.99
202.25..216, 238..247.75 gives 0.92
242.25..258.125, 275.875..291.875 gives 1.02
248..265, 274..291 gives 1.01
